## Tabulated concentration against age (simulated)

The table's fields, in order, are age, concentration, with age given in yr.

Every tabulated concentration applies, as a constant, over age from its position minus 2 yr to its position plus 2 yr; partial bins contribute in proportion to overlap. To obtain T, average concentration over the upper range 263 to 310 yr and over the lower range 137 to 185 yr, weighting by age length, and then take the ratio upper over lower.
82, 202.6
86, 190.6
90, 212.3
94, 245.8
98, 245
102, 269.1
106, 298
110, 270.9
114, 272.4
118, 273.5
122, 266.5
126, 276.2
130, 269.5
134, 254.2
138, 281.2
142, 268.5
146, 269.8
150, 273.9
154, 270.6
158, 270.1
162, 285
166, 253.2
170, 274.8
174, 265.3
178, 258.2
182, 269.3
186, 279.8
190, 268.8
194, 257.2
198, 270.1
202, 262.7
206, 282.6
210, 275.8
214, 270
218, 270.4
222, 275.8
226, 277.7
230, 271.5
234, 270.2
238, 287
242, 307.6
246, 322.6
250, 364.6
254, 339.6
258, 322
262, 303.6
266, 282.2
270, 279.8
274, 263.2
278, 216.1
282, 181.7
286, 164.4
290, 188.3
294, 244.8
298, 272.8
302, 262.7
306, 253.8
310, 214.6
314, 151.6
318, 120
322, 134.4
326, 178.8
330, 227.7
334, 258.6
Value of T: 0.9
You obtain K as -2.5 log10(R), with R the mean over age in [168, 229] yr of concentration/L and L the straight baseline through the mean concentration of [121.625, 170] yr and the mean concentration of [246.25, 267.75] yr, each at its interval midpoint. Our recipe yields 0.094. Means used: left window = 270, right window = 323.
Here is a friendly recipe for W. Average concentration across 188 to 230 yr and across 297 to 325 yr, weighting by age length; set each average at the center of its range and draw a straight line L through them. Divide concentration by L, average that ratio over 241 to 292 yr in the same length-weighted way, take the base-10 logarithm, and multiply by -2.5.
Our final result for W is -0.171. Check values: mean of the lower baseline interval 271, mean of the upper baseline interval 198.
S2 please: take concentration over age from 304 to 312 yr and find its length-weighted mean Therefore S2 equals 234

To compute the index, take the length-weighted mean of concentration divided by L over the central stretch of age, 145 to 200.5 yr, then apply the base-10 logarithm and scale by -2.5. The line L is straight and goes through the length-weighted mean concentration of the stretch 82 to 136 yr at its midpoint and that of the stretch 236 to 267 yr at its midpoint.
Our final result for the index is 0.054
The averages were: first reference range 255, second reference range 317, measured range 269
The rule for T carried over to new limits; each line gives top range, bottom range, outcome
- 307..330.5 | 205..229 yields 0.62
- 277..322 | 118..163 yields 0.75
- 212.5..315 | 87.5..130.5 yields 1.01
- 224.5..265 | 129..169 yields 1.14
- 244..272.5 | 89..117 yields 1.21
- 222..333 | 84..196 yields 0.94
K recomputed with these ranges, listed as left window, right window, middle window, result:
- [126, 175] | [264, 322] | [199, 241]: -0.13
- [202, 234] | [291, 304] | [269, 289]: 0.20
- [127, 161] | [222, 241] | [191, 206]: 0.04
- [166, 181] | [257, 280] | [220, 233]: -0.01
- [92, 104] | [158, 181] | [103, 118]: -0.09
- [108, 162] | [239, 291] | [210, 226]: 0.00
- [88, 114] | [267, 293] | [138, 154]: -0.10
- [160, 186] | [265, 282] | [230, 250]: -0.18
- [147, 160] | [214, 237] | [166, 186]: 0.02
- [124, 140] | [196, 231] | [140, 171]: 0.00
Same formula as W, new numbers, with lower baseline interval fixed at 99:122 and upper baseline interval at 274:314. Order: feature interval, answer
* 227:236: -0.14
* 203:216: -0.12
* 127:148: -0.01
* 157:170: -0.05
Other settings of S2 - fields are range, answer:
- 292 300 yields 259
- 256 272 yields 297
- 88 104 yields 243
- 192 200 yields 264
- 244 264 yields 330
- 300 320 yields 201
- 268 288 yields 221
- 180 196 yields 269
